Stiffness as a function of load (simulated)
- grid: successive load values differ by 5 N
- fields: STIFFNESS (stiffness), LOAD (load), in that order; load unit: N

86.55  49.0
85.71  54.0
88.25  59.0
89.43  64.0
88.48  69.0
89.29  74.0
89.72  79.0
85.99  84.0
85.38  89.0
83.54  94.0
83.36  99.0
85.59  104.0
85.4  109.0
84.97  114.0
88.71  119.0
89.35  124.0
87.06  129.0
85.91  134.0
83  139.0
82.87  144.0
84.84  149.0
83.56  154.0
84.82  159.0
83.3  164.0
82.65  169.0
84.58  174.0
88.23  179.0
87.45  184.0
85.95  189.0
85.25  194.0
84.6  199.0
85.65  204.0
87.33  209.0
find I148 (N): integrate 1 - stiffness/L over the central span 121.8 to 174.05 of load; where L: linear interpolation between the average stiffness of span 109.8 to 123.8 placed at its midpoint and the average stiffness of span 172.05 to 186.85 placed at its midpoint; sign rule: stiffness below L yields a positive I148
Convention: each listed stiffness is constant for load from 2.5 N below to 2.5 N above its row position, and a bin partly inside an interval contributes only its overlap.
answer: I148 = 1.3 N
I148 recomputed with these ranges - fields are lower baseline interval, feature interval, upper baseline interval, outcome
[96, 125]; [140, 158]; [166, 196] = 0.4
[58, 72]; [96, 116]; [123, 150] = 0.5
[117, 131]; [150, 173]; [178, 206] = 0.9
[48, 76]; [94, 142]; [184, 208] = 0.7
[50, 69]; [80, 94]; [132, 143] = 0.1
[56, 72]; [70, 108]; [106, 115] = 0.3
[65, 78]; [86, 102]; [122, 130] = 0.8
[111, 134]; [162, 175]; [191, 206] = 0.4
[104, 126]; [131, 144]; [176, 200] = 0.4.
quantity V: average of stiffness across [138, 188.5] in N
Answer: 84.6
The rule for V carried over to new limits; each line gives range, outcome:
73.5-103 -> 86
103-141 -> 86.3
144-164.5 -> 84.1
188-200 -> 85.3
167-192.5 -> 85.8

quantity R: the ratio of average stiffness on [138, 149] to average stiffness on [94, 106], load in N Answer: 1.0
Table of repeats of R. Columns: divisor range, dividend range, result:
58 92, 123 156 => 0.97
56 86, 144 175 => 0.95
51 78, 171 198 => 0.98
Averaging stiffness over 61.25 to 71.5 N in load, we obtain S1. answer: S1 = 88.9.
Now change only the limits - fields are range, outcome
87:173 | 85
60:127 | 86.9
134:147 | 83.6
